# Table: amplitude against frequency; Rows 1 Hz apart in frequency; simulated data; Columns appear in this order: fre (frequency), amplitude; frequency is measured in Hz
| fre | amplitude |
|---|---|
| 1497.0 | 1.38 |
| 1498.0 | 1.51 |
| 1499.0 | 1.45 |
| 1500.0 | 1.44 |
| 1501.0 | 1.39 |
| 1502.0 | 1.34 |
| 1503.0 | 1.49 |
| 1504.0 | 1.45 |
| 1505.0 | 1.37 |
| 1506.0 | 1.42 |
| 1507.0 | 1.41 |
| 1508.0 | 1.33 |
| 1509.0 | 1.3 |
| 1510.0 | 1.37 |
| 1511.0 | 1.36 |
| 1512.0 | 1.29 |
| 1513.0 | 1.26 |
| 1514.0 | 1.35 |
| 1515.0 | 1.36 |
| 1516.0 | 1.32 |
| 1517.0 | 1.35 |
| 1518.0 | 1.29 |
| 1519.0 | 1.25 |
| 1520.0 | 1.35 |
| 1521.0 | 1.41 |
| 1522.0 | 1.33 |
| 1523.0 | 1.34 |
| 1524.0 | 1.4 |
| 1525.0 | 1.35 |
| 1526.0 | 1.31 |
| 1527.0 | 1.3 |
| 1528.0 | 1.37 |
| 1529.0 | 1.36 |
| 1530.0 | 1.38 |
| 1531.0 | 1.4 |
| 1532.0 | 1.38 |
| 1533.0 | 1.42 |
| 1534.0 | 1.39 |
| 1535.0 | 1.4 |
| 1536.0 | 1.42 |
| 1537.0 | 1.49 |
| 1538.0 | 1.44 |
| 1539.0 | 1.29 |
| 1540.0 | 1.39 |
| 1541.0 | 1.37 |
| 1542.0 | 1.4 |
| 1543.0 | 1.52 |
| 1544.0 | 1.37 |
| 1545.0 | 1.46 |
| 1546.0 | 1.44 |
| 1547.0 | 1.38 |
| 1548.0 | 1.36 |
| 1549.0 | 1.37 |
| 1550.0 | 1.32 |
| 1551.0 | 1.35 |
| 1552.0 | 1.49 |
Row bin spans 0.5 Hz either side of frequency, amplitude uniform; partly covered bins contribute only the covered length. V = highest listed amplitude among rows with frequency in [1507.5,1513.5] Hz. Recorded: 1.37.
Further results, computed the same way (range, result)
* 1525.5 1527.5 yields 1.31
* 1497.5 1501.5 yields 1.51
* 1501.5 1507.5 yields 1.49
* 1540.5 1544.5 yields 1.52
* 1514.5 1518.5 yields 1.36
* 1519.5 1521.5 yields 1.41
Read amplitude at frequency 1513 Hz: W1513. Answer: 1.26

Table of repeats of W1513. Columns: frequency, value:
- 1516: 1.32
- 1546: 1.44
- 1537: 1.49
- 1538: 1.44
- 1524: 1.4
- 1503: 1.49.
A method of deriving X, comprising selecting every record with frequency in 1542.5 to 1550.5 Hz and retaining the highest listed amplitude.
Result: 1.52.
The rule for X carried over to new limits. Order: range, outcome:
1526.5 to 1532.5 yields 1.4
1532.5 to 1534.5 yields 1.42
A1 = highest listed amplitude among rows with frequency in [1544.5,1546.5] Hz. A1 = 1.46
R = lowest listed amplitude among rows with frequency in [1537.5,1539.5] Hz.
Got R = 1.29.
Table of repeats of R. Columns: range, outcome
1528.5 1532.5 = 1.36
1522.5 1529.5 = 1.3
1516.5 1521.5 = 1.25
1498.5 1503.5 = 1.34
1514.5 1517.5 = 1.32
